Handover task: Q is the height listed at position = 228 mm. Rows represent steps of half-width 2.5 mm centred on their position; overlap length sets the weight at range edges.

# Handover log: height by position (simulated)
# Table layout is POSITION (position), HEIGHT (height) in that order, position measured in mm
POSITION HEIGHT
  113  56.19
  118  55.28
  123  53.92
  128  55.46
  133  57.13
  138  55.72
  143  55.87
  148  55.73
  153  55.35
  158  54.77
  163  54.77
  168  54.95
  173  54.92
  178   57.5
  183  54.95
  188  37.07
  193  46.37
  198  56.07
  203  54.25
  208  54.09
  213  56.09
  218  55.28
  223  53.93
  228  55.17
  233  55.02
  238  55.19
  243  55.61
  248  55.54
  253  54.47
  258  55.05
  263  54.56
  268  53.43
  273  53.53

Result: 55.17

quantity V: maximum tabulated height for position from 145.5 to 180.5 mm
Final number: 57.5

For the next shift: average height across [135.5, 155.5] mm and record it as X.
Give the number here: 55.7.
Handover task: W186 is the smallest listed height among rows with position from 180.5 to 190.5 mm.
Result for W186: 37.07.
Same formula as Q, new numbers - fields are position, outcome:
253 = 54.47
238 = 55.19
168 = 54.95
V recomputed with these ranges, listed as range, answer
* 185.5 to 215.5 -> 56.09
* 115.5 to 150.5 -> 57.13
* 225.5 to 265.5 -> 55.61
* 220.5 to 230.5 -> 55.17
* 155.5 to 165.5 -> 54.77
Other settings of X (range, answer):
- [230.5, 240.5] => 55.1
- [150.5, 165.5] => 55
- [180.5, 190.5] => 46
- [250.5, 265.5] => 54.7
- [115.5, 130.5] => 54.9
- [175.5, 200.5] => 50.4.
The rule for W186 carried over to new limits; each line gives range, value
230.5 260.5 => 54.47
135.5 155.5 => 55.35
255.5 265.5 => 54.56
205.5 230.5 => 53.93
